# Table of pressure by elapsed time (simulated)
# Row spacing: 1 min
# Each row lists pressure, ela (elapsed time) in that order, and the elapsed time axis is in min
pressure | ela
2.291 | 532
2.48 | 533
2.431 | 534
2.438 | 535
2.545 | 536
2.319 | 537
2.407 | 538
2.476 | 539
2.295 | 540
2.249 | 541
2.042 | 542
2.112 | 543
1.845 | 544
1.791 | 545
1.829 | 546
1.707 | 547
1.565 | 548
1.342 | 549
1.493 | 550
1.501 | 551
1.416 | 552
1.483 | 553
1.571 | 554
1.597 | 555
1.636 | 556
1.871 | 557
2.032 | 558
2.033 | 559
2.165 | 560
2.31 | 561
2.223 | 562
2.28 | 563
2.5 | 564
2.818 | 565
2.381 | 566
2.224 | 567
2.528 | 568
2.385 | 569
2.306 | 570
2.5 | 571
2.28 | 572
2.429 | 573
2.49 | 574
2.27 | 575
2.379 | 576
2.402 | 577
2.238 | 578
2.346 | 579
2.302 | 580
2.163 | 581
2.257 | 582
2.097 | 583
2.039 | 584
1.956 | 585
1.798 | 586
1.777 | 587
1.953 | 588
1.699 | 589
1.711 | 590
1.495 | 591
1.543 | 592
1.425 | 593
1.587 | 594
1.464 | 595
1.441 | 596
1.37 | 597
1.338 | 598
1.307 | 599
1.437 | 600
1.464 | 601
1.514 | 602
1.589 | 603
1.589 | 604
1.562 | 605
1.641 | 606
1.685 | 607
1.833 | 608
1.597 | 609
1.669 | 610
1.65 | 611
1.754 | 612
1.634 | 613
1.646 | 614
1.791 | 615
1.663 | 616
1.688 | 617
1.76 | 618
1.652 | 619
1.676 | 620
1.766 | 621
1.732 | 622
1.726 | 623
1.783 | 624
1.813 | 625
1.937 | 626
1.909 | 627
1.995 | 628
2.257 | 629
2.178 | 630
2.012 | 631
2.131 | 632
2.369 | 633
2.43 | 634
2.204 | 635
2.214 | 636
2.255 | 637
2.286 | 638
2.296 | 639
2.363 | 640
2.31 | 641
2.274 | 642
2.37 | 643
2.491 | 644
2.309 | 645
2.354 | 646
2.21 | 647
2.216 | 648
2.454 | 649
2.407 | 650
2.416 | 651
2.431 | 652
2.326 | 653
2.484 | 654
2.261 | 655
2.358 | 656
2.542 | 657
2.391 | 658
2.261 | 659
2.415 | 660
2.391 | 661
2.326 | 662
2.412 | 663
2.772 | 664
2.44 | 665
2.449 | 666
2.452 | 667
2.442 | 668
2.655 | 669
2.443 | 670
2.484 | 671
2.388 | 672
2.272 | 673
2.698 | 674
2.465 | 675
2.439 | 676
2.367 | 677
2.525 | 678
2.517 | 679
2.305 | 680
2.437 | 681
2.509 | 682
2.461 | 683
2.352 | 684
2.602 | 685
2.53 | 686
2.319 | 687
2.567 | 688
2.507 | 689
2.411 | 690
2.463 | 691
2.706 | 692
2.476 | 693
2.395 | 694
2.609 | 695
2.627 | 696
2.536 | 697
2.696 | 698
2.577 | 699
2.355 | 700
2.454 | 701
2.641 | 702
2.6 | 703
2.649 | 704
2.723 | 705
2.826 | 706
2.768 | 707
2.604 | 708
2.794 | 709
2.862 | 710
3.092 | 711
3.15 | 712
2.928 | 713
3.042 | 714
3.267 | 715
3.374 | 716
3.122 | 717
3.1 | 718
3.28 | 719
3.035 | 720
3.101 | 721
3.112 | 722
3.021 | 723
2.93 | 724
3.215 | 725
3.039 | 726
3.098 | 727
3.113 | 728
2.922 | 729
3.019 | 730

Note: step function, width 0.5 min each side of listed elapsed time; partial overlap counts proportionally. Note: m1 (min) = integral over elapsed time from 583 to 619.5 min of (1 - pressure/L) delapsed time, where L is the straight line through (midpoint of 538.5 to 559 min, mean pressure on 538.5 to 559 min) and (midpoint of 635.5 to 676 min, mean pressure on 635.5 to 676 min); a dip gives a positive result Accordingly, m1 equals 7.88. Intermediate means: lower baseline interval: 1.8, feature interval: 1.64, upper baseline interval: 2.4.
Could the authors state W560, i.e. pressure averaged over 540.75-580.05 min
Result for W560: 2.07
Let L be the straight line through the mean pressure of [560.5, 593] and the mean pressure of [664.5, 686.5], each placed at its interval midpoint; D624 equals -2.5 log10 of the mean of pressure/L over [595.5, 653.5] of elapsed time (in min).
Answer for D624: 0.200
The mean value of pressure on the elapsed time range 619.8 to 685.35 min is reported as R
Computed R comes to 2.31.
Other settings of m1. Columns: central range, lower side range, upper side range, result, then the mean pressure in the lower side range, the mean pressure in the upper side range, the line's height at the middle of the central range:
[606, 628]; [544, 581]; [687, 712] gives 5.3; 2.07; 2.63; 2.29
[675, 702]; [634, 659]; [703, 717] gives 2.3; 2.34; 2.92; 2.73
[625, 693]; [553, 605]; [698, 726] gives 4.3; 1.96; 2.91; 2.53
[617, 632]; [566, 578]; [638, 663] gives 3.1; 2.38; 2.36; 2.37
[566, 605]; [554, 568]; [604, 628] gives 1.0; 2.15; 1.72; 1.96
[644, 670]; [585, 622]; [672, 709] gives -2.7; 1.62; 2.53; 2.18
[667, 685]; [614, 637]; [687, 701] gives -0.7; 1.94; 2.52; 2.37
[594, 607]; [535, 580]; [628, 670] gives 4.3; 2.11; 2.35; 2.22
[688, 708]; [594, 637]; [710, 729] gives 1.7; 1.76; 3.1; 2.82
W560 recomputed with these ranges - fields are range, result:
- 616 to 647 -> 2.08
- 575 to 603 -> 1.8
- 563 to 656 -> 2.01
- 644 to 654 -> 2.36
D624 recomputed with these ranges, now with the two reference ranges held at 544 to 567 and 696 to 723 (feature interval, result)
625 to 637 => 0.11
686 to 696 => 0.10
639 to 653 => 0.05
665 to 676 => 0.06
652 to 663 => 0.07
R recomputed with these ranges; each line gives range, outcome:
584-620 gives 1.63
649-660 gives 2.39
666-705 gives 2.5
